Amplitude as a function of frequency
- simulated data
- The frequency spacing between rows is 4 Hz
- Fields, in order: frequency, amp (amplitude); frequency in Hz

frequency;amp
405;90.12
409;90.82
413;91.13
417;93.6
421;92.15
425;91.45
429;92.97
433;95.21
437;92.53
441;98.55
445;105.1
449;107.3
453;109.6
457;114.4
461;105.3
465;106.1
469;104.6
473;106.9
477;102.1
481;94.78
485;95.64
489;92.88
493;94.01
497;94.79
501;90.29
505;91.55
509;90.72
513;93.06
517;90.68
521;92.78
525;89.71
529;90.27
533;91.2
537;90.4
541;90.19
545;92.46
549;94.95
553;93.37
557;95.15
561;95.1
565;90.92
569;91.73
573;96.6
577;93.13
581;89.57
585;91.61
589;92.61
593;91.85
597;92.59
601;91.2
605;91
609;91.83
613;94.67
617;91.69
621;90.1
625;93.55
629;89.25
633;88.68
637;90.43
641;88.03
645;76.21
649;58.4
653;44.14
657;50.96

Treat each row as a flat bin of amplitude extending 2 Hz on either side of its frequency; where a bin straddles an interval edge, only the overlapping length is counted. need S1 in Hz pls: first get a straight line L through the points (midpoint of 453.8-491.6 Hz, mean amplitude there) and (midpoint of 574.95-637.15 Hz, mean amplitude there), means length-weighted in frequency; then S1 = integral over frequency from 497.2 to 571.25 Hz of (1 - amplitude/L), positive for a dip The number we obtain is 4.1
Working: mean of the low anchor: 103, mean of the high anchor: 91.5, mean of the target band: 92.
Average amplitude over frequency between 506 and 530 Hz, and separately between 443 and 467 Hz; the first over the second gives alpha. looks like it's 0.85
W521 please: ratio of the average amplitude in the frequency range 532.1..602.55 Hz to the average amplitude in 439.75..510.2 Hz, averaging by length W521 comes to 0.92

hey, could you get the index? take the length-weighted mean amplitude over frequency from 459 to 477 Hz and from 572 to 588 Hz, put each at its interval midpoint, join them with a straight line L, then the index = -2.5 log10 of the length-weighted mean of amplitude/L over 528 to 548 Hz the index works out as 0.07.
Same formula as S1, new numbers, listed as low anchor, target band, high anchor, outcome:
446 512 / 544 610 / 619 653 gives -2.96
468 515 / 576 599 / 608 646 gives -0.09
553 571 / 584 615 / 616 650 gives -1.01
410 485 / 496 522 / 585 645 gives 1.28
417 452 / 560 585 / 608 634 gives 0.08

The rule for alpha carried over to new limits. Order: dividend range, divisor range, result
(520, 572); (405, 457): 0.95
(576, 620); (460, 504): 0.93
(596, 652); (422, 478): 0.85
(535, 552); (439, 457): 0.87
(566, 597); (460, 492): 0.92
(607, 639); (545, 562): 0.97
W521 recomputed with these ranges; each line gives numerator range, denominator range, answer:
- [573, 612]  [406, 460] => 0.94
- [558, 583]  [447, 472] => 0.86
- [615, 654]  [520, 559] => 0.89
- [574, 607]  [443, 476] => 0.86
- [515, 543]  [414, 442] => 0.97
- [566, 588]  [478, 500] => 0.98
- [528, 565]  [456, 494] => 0.91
